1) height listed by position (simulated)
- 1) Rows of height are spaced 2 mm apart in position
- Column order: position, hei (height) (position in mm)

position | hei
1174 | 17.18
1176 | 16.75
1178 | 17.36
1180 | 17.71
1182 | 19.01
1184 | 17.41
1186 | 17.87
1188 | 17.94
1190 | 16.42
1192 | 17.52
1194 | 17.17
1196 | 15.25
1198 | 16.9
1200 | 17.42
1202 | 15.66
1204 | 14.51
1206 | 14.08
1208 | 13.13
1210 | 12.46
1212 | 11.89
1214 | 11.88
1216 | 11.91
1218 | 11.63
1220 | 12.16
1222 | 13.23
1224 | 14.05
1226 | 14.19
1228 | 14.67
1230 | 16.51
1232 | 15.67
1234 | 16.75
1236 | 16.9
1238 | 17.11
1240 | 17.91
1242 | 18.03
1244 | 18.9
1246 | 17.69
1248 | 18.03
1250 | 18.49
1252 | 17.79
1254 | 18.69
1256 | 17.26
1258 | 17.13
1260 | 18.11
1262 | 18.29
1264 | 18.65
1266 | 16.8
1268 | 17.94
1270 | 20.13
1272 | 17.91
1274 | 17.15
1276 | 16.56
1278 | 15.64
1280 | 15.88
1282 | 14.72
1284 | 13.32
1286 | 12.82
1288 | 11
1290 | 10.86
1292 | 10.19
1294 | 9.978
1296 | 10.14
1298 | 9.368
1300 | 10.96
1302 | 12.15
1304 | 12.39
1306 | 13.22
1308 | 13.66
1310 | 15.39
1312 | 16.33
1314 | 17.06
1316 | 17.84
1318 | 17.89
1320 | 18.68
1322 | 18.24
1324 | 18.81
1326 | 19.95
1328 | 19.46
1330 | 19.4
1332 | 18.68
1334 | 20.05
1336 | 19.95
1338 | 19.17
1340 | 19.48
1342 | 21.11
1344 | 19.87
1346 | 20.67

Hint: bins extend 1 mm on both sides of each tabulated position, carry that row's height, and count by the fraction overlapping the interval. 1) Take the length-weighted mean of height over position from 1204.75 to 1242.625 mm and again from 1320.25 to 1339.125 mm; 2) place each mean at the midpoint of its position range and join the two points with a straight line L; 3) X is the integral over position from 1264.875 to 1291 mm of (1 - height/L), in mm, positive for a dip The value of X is 2.14 mm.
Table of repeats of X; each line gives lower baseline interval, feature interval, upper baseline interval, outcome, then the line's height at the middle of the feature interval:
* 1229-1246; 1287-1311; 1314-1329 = 8.7 mm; 18.2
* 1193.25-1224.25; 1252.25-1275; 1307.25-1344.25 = -2.7 mm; 16.1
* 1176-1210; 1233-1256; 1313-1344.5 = -0.5 mm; 17.5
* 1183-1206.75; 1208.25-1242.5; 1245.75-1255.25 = 5.9 mm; 17.4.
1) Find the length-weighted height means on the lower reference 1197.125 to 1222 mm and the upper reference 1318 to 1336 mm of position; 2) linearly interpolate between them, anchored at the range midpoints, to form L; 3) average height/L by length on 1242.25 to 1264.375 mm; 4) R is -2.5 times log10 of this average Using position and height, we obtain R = -0.156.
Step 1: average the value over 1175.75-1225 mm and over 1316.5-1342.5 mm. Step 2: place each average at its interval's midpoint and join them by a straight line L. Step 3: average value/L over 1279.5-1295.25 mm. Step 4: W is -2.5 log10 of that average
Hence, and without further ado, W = 0.42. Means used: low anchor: 15.2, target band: 12.2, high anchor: 19.2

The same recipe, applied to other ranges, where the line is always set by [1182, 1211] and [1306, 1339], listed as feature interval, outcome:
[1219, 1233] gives 0.15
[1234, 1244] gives -0.05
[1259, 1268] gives -0.05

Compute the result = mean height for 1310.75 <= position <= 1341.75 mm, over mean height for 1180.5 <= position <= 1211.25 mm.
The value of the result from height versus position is 1.16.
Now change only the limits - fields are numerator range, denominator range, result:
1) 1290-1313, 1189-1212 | 0.79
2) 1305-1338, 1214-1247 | 1.16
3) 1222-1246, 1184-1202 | 0.96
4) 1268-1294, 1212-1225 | 1.18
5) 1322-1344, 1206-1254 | 1.28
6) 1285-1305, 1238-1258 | 0.61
